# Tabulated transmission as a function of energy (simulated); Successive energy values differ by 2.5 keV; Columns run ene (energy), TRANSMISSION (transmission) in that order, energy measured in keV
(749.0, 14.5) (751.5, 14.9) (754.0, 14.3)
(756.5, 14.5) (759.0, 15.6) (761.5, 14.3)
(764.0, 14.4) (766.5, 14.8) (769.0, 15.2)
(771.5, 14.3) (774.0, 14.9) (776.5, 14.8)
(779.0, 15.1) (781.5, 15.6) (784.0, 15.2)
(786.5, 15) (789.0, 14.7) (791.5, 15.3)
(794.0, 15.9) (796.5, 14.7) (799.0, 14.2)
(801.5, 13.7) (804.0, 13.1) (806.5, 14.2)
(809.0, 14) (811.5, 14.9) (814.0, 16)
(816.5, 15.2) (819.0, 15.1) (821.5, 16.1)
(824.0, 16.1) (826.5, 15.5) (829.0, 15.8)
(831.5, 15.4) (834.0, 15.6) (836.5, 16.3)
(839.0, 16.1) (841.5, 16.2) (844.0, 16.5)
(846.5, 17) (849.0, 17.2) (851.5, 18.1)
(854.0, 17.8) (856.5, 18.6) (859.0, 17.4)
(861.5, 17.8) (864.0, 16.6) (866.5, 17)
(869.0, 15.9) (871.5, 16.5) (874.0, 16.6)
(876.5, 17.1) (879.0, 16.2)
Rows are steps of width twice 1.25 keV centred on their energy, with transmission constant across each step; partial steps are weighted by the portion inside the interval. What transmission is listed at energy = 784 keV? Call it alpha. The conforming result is 15.2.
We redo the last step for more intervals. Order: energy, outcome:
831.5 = 15.4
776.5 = 14.8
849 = 17.2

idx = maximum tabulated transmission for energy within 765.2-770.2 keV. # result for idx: 15.2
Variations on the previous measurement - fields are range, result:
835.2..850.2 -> 17.2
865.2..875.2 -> 17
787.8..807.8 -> 15.9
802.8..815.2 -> 16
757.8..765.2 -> 15.6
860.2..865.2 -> 17.8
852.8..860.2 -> 18.6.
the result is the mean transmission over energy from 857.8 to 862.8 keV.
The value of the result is 17.6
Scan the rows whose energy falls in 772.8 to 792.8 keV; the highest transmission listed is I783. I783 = 15.6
